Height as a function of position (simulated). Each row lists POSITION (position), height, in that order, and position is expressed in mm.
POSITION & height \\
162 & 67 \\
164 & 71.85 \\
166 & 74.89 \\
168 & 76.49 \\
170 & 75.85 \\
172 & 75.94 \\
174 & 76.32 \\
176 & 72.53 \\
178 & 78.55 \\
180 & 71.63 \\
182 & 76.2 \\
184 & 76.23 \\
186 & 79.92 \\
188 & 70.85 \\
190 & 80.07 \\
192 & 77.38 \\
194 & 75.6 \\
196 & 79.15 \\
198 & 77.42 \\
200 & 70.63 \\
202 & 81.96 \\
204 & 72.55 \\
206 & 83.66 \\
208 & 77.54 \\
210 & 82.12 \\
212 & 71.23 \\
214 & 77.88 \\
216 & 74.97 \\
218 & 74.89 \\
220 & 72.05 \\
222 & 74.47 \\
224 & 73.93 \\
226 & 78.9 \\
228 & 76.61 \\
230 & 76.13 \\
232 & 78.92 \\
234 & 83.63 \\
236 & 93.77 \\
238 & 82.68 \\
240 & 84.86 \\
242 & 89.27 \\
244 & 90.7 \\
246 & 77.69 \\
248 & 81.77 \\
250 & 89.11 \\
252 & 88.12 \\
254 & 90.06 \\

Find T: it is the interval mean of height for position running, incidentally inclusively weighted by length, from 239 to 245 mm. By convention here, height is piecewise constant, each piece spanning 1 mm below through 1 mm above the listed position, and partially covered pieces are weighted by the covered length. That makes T 88.3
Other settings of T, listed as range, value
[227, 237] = 81.8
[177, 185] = 75.7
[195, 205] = 76.3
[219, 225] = 73.5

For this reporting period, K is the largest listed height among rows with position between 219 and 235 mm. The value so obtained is 83.63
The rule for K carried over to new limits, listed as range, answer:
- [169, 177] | 76.32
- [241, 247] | 90.7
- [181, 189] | 79.92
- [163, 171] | 76.49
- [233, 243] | 93.77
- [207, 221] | 82.12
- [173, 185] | 78.55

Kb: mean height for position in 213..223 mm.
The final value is 74.9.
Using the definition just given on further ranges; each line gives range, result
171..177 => 74.9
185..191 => 76.9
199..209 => 77.3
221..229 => 76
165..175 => 75.9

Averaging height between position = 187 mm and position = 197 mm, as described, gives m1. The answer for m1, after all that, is 76.6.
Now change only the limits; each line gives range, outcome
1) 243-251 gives 84.8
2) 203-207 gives 78.1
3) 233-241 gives 86.2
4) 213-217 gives 76.4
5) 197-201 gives 74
